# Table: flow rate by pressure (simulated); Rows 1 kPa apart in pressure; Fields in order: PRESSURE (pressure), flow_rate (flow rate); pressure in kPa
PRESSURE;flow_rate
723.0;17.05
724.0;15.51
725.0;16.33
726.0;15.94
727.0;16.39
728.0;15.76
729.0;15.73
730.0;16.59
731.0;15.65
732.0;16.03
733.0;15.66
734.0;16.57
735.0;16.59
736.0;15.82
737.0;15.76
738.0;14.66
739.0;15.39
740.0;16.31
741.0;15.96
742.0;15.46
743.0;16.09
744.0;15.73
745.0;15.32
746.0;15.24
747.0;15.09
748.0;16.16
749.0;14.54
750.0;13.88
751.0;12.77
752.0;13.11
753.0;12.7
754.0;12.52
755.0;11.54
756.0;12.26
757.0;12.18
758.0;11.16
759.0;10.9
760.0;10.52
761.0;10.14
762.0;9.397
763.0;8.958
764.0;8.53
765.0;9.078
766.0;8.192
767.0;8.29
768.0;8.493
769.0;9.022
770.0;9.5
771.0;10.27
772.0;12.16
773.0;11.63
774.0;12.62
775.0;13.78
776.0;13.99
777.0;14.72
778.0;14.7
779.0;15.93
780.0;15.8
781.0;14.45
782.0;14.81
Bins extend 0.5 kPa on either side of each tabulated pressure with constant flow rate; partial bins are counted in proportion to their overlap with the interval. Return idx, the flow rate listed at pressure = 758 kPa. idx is 11.16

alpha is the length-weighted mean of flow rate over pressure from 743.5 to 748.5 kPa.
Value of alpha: 15.5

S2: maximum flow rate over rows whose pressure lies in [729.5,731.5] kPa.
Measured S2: 16.59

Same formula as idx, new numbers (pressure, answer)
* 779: 15.93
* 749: 14.54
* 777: 14.72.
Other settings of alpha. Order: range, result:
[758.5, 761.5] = 10.5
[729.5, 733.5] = 16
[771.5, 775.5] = 12.5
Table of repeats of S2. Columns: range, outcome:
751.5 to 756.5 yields 13.11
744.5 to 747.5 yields 15.32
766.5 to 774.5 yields 12.62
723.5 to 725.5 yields 16.33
